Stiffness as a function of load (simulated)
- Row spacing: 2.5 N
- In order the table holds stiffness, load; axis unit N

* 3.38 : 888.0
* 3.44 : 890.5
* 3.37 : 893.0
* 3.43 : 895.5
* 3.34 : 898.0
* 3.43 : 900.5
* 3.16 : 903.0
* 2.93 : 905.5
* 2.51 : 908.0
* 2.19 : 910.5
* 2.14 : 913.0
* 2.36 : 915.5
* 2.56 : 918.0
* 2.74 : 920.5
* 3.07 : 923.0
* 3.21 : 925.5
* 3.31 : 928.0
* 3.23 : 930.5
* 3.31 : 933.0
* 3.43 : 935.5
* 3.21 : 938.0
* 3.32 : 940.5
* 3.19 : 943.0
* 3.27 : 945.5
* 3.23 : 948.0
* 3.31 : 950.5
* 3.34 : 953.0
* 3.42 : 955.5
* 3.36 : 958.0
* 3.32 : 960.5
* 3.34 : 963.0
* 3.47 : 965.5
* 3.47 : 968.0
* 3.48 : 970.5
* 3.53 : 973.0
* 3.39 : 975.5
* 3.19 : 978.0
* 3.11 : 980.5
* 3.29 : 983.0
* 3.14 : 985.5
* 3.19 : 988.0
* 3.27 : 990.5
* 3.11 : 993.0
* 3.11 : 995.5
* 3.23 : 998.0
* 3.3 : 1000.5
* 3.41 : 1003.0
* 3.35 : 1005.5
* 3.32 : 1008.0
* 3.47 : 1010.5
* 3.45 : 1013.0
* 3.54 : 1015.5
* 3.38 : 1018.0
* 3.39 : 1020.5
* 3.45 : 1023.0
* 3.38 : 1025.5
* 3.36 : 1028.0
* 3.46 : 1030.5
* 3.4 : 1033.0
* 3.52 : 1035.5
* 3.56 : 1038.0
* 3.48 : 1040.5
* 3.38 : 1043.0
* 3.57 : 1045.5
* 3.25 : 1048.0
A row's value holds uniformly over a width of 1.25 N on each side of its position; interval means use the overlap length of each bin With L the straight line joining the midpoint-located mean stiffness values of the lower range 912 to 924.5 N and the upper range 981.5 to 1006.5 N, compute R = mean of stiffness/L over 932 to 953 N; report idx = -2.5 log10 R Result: -0.17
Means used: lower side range 2.6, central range 3.29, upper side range 3.24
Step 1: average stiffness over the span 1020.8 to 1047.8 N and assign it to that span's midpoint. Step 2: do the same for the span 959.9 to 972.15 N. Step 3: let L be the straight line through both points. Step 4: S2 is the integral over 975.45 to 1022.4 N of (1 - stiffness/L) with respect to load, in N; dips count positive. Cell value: 1.9 N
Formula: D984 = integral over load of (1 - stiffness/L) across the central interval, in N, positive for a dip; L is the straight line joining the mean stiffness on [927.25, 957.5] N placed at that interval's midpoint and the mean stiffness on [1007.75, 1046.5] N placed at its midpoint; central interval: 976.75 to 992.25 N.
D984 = 0.8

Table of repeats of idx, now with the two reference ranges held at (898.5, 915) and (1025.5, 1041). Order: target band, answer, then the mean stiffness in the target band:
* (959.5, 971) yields -0.115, 3.41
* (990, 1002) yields 0.014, 3.2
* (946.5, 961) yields -0.111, 3.33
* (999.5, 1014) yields -0.025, 3.38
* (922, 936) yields -0.138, 3.25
